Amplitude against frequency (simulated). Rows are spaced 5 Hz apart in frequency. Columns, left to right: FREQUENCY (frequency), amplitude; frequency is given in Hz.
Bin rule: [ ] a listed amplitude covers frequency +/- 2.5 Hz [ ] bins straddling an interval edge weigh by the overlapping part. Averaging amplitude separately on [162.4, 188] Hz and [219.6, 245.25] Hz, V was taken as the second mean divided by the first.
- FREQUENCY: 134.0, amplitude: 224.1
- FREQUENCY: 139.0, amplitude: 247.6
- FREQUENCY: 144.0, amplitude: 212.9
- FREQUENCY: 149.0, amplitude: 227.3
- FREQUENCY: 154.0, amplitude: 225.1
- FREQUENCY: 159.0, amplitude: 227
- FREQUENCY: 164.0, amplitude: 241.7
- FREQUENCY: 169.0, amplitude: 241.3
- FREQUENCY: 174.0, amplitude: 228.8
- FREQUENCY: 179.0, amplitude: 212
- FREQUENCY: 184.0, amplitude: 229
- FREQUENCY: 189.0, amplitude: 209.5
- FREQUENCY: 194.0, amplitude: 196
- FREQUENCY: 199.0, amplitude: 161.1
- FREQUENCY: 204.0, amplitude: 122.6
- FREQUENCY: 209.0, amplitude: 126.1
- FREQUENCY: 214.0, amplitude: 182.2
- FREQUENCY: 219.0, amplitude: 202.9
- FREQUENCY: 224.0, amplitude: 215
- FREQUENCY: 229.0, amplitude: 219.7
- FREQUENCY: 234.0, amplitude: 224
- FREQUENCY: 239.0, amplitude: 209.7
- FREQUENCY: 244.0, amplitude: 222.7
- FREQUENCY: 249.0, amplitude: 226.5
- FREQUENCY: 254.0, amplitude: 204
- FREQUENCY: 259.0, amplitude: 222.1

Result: 0.9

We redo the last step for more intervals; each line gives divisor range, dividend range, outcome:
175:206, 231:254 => 1.14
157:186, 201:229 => 0.76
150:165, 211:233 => 0.89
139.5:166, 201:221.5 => 0.69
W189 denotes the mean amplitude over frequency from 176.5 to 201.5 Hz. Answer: 202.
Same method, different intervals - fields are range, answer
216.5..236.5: 215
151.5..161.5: 226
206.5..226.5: 182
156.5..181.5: 230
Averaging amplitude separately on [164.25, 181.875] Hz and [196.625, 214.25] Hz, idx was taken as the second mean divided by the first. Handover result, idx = 0.63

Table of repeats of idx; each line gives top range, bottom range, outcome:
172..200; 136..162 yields 0.91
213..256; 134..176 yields 0.92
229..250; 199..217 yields 1.49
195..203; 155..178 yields 0.69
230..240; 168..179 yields 0.95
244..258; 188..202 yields 1.18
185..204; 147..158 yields 0.81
